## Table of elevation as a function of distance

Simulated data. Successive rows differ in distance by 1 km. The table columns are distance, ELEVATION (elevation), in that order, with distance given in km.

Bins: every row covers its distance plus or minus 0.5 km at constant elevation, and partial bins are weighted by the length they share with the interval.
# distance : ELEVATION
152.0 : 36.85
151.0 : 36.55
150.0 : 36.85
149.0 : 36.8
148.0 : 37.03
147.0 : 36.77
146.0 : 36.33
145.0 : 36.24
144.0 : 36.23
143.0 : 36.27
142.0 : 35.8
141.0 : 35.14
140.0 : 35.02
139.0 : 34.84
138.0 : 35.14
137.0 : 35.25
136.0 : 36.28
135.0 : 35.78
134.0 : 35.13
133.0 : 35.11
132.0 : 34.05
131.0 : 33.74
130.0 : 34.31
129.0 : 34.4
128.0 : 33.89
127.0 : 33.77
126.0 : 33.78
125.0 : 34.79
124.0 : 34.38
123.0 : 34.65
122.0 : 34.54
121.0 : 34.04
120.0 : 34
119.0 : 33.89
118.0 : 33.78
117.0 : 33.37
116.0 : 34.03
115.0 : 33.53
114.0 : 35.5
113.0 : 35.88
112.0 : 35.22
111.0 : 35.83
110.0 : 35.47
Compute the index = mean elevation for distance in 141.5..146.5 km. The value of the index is 36.2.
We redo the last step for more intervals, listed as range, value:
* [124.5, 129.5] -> 34.1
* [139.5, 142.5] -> 35.3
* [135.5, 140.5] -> 35.3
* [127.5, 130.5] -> 34.2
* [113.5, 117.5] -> 34.1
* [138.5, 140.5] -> 34.9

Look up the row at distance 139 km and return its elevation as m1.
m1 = 34.84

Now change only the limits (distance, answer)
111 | 35.83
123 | 34.65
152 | 36.85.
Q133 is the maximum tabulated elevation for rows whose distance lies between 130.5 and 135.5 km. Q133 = 35.78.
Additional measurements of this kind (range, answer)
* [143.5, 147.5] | 36.77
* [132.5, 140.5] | 36.28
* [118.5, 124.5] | 34.65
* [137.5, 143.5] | 36.27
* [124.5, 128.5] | 34.79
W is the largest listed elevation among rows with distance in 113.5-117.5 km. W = 35.5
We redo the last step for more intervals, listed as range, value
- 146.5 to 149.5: 37.03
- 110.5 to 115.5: 35.88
